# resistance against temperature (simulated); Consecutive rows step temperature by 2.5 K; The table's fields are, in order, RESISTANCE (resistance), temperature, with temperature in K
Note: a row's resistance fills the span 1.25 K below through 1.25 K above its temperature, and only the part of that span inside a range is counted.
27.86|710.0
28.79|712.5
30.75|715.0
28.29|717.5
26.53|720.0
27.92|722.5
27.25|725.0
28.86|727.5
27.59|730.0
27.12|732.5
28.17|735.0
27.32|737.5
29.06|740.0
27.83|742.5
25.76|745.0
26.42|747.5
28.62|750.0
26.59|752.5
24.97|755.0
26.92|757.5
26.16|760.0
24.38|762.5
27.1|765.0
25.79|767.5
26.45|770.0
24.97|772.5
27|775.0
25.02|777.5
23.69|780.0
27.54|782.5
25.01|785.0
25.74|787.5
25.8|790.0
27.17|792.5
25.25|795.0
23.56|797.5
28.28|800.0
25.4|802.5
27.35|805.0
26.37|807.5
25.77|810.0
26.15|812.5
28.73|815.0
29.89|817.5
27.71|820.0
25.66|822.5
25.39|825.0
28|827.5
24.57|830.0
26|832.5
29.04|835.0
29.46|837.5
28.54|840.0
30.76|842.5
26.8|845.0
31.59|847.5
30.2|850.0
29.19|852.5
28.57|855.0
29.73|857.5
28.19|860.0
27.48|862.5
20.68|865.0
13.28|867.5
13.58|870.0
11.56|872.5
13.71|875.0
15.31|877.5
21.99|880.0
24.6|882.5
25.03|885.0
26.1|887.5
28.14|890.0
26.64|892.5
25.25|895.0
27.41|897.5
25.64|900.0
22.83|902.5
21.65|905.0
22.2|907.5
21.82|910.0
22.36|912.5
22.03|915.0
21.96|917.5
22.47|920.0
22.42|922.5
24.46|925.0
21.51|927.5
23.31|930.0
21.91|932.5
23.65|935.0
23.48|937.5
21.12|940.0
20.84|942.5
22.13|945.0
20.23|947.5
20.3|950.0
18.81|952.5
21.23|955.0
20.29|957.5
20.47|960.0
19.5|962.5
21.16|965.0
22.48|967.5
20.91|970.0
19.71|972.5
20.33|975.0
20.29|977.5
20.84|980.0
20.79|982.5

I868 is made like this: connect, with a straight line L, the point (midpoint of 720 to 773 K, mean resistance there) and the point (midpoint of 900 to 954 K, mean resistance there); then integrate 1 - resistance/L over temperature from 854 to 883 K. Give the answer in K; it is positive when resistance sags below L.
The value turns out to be 3.8 K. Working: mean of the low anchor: 26.9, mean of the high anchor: 22.1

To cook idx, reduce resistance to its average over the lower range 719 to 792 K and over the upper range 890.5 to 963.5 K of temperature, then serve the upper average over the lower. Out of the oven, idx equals 0.84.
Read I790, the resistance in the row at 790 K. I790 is 25.8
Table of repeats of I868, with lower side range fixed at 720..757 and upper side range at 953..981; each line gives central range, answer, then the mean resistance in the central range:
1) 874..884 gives 1.7 K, 19.2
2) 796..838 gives -3.1 K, 26.8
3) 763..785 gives 0.4 K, 25.8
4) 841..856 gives -3.4 K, 29.5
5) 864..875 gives 4.2 K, 14.5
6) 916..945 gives -1.0 K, 22.4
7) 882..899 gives -2.5 K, 26.2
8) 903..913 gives 0.1 K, 22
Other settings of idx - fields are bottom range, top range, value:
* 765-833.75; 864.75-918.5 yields 0.82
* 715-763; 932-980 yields 0.77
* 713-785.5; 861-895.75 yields 0.78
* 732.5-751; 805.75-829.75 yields 0.98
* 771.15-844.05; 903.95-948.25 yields 0.83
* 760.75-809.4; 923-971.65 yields 0.83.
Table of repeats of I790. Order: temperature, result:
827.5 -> 28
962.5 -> 19.5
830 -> 24.57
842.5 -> 30.76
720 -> 26.53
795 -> 25.25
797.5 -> 23.56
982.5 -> 20.79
